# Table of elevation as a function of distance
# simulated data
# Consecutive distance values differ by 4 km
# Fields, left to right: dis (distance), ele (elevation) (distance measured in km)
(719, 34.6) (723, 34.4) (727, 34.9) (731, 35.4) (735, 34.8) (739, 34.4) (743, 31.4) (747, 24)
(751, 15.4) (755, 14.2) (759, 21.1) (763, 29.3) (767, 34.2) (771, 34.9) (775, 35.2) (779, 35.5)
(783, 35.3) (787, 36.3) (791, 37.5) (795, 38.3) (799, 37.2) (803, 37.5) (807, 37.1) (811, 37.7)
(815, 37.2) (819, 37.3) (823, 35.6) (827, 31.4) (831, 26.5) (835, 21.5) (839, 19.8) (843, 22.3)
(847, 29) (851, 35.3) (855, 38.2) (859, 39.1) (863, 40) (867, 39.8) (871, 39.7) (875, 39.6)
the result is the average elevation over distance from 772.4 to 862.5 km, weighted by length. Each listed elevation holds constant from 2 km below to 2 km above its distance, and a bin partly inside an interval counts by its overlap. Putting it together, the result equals 33.8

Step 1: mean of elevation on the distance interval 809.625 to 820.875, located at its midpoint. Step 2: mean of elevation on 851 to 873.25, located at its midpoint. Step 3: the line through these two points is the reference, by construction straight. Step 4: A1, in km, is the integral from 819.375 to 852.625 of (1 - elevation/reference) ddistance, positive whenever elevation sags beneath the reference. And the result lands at 8.7 km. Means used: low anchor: 37.4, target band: 28.1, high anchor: 39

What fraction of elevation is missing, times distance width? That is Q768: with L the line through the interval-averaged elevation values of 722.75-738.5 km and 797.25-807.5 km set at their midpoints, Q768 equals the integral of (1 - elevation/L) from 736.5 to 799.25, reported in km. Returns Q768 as 9.5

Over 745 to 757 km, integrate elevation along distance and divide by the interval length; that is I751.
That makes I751 17.9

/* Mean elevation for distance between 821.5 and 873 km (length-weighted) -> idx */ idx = 32.1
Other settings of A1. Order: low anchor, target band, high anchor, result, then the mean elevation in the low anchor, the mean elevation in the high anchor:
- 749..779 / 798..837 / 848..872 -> -1.0 km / 26.9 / 38.2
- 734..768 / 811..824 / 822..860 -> -3.8 km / 26.1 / 29.5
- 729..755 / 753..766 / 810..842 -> 2.8 km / 28.1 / 30.4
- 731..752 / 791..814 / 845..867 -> -3.0 km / 29.3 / 36.6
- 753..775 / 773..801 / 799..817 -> -3.3 km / 27.5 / 37.4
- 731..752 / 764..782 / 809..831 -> -1.7 km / 29.3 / 35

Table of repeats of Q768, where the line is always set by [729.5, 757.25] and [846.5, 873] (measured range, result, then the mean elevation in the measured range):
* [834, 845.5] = 4.61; 21.5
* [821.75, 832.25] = 1.06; 31.2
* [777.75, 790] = -2.07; 35.9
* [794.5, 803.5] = -1.55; 37.6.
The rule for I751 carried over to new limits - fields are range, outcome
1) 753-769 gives 24.7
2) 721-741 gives 34.8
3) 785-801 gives 37.3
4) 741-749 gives 27.7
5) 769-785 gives 35.2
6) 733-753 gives 28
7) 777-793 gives 36.1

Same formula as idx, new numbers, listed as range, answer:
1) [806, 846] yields 30.4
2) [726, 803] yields 31.7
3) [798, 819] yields 37.3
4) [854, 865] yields 39.2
